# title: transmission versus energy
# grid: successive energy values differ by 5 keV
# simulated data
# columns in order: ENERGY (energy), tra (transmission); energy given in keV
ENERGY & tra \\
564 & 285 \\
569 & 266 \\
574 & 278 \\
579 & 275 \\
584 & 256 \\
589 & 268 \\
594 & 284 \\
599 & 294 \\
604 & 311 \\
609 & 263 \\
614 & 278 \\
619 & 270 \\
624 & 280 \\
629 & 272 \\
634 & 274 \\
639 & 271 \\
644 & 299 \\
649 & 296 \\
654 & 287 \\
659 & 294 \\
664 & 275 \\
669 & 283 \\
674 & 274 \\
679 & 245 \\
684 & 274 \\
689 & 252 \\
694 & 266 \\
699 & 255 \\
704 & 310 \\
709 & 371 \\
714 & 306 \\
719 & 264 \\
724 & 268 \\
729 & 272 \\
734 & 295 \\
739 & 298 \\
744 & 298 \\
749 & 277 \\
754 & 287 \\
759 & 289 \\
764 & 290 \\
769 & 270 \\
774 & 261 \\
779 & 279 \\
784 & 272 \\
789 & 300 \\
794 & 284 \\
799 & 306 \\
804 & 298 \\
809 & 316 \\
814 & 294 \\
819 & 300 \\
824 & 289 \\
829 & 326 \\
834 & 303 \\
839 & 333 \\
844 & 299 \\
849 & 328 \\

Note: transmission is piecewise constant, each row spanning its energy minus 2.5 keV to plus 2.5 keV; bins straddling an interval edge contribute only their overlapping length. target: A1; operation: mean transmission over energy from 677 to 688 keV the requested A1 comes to 259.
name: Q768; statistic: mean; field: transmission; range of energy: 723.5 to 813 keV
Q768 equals 287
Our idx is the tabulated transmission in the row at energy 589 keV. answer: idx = 268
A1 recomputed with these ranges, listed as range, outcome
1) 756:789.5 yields 279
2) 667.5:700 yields 264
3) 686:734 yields 285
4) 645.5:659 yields 293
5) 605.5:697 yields 275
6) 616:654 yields 281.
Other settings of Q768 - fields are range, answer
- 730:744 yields 294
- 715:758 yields 283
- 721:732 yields 271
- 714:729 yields 274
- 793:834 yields 302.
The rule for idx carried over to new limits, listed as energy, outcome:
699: 255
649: 296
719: 264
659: 294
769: 270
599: 294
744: 298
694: 266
